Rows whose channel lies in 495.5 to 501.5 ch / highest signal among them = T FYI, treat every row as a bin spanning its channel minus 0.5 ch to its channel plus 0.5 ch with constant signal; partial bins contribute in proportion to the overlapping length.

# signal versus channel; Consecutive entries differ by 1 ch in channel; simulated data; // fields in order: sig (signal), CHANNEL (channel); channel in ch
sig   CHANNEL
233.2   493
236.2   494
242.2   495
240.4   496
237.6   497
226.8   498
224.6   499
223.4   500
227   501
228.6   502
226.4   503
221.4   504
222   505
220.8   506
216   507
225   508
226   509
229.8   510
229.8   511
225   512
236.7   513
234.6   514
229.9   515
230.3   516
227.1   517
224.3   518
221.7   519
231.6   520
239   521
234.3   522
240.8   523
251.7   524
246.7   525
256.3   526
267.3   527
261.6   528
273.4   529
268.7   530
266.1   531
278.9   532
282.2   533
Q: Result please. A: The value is 240.4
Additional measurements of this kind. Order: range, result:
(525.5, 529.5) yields 273.4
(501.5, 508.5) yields 228.6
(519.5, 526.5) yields 256.3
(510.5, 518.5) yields 236.7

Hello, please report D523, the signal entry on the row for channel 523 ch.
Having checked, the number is 240.8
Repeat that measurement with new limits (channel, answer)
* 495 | 242.2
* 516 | 230.3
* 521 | 239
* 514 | 234.6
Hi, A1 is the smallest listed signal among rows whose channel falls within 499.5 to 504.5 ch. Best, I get 221.4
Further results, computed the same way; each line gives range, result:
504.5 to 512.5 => 216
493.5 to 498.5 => 226.8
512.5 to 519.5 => 221.7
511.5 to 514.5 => 225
